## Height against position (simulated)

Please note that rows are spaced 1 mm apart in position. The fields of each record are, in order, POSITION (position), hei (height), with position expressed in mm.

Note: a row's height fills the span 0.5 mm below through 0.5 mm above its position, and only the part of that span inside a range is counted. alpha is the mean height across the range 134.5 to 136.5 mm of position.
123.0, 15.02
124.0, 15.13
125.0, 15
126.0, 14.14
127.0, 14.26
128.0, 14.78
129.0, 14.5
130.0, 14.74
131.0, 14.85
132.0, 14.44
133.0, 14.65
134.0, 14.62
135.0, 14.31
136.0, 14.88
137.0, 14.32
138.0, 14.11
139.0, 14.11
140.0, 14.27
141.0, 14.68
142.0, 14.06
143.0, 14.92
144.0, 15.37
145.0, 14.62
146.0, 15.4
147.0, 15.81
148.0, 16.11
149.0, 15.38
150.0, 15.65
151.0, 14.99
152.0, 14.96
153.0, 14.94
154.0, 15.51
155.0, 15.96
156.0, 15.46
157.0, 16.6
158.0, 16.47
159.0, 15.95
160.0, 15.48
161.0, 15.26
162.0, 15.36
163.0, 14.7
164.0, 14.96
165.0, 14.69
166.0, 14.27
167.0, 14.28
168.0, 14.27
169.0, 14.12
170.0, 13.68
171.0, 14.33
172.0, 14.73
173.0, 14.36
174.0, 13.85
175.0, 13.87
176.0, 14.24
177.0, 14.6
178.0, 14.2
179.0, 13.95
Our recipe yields 14.6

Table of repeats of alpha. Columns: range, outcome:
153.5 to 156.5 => 15.6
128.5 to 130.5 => 14.6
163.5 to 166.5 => 14.6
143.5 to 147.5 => 15.3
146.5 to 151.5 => 15.6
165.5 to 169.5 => 14.2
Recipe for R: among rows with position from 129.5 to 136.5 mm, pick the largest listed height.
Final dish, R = 14.88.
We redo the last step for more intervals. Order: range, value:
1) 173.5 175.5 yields 13.87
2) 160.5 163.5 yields 15.36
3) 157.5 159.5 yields 16.47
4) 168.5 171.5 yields 14.33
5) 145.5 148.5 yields 16.11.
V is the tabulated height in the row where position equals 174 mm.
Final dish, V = 13.85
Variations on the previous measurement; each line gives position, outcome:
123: 15.02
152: 14.96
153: 14.94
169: 14.12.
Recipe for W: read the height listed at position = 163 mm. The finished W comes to 14.7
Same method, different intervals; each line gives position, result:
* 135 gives 14.31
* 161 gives 15.26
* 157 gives 16.6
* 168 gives 14.27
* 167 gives 14.28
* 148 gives 16.11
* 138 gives 14.11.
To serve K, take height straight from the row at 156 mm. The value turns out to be 15.46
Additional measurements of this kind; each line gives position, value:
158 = 16.47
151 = 14.99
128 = 14.78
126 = 14.14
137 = 14.32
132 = 14.44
